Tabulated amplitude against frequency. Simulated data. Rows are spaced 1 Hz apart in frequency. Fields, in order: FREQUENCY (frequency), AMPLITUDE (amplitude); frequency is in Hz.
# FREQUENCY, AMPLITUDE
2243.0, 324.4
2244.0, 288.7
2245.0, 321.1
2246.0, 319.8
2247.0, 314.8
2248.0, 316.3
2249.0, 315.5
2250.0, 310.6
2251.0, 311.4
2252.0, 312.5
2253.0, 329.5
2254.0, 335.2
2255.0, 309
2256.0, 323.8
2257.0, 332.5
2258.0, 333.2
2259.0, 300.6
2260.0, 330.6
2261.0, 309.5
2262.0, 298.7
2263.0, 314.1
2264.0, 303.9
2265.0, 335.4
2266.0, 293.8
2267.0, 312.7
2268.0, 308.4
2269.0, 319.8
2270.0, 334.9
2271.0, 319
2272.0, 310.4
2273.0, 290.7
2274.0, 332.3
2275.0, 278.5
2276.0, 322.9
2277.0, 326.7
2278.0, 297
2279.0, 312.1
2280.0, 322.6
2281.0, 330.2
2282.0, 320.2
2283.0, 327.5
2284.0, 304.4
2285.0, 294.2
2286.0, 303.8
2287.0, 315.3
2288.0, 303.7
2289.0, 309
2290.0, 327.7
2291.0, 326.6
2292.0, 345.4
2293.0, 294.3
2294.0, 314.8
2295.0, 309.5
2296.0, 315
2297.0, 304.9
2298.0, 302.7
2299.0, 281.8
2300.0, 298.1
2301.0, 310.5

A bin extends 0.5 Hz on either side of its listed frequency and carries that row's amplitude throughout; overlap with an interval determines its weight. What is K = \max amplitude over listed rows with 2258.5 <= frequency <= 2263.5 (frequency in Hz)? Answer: 330.6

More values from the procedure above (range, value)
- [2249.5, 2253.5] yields 329.5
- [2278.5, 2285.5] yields 330.2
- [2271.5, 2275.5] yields 332.3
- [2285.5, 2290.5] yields 327.7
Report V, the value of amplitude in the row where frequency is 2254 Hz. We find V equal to 335.2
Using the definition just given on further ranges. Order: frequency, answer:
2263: 314.1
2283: 327.5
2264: 303.9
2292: 345.4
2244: 288.7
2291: 326.6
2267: 312.7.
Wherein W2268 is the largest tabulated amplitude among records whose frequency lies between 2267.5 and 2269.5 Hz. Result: 319.8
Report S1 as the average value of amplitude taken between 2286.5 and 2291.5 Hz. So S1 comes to 316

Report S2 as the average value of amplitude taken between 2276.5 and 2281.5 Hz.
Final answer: 318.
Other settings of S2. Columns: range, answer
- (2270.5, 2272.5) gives 315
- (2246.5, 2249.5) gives 316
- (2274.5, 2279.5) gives 307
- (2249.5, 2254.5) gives 320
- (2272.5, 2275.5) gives 300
